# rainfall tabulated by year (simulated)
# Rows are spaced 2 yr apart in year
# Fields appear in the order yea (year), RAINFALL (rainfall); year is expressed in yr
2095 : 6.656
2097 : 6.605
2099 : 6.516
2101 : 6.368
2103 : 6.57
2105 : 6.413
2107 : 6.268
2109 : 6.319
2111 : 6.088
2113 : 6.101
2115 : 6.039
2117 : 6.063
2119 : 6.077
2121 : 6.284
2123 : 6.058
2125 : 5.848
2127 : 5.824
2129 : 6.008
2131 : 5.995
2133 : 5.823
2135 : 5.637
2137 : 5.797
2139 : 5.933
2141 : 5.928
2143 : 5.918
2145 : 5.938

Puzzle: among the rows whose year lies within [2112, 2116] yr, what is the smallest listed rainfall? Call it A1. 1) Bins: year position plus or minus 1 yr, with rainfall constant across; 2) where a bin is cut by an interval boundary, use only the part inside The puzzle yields 6.039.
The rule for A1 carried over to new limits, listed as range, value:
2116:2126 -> 5.848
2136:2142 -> 5.797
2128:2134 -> 5.823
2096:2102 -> 6.368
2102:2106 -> 6.413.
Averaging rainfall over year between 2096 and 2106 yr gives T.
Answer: 6.49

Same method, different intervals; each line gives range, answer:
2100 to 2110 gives 6.39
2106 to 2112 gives 6.23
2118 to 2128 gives 6.02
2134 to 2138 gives 5.72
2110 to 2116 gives 6.08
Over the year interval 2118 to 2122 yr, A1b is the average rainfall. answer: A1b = 6.18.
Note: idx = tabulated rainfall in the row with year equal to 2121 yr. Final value 6.284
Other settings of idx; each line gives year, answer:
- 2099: 6.516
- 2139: 5.933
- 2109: 6.319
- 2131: 5.995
